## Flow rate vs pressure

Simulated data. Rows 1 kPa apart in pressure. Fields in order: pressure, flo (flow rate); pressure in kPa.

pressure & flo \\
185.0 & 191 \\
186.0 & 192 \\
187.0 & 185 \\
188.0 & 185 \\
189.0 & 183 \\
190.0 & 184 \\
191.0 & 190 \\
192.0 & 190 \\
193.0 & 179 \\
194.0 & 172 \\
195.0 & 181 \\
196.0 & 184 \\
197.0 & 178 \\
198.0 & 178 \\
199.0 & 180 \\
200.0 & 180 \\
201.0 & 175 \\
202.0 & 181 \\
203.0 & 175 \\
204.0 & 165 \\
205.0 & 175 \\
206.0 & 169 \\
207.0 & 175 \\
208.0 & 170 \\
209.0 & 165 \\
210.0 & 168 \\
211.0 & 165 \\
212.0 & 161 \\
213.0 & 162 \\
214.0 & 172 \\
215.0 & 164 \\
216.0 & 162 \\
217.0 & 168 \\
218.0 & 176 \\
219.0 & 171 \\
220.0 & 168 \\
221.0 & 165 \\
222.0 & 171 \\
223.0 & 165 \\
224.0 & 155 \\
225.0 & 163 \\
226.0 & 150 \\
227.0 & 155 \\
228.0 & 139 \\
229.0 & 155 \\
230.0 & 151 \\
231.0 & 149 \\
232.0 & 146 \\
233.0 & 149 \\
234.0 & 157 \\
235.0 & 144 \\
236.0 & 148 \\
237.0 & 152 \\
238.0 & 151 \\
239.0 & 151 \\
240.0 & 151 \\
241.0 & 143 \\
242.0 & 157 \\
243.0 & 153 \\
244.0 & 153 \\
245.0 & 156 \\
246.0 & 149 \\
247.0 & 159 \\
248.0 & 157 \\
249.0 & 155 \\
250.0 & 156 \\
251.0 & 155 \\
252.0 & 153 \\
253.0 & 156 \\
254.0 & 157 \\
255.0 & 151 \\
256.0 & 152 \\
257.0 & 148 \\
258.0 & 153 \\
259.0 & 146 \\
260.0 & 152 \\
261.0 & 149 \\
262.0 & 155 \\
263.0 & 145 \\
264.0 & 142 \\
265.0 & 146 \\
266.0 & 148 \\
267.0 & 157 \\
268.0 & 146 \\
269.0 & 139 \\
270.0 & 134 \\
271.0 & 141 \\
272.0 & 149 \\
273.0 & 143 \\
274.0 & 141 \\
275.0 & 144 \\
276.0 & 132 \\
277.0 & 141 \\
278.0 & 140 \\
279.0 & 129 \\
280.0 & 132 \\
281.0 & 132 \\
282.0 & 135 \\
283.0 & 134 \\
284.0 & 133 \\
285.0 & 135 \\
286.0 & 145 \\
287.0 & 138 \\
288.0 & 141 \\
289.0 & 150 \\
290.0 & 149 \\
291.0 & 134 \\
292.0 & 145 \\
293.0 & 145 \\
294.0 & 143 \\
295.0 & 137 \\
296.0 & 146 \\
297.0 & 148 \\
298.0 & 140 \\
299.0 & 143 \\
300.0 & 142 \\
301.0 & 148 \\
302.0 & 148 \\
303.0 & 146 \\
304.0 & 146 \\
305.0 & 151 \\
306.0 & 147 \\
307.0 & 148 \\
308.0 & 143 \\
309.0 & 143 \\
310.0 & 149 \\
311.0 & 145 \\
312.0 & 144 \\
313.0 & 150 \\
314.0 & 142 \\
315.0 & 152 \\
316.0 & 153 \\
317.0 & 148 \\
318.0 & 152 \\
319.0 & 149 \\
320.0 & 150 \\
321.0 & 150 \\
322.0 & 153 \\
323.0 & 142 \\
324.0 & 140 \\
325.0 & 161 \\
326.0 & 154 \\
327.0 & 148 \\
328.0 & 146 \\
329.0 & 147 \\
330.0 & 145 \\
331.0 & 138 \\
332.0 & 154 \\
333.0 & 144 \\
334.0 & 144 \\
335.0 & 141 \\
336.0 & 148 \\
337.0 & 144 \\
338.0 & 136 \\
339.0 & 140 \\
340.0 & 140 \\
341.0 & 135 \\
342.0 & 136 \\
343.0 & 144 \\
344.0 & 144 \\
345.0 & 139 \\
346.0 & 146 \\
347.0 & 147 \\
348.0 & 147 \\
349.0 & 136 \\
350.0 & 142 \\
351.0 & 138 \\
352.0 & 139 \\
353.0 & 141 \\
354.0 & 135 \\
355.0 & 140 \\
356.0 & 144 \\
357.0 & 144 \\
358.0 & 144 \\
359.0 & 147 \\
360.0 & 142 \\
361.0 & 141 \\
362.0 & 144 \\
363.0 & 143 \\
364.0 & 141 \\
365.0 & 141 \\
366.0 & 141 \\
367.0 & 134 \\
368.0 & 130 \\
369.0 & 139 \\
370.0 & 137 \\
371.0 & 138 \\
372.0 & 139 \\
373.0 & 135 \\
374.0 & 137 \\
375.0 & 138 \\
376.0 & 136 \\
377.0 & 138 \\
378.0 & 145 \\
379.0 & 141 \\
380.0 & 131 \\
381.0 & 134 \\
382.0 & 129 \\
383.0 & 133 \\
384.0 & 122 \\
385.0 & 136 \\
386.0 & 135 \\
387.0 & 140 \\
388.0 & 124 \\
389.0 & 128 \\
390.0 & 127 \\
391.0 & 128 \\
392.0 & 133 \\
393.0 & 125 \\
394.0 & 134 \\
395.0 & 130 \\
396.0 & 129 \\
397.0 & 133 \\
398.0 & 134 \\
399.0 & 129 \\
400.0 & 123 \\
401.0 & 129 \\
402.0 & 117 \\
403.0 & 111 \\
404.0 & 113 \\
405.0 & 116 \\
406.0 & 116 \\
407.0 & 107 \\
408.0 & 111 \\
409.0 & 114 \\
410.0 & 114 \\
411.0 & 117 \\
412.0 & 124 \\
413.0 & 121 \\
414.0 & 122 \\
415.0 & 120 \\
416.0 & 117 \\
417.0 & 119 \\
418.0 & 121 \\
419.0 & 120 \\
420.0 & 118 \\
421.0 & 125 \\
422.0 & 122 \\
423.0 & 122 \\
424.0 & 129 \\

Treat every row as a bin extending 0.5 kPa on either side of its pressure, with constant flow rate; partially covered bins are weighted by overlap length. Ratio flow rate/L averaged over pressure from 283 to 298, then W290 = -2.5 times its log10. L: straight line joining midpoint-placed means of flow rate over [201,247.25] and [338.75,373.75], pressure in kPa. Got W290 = 0.06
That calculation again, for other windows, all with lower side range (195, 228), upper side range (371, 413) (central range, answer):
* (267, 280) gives 0.11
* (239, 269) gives 0.05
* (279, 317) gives 0.04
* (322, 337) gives -0.04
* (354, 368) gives -0.05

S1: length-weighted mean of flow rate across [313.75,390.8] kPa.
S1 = 141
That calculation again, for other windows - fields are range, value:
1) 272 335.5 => 144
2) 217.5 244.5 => 155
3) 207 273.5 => 155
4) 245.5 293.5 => 145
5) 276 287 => 136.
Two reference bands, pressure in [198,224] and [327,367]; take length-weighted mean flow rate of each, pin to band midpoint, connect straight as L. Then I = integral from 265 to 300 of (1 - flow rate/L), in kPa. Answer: 3.2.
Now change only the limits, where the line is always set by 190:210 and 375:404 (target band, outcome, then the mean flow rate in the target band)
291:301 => 0.7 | 143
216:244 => 2.3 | 156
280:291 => 1.2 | 139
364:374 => -0.1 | 137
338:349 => 0.0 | 141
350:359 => -0.1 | 141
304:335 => 0.0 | 148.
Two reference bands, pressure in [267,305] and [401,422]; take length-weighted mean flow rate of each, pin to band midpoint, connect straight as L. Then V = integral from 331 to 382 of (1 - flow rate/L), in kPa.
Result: -5.0 kPa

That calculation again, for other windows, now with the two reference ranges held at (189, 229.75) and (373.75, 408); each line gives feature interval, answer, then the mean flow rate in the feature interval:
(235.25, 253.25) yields 1.0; 153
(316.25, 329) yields -0.5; 149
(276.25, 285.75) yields 1.2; 135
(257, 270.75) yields 0.9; 147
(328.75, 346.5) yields -0.2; 142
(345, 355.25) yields -0.2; 141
